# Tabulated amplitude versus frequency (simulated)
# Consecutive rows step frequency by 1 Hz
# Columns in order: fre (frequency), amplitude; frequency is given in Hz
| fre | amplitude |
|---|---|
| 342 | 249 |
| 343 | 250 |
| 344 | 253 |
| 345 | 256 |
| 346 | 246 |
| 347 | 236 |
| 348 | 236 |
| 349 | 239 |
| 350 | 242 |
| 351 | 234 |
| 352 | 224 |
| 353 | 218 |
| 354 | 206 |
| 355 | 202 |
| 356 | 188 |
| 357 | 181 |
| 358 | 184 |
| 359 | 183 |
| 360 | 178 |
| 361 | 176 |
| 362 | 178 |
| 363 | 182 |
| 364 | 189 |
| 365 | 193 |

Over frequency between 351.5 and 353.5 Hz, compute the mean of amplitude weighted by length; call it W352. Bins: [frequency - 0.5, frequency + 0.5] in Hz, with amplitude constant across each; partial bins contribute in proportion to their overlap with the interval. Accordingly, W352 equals 221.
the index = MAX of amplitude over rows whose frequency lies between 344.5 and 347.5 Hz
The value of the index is 256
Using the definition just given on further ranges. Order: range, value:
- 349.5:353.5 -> 242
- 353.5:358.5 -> 206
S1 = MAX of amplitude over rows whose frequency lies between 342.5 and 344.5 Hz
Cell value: 253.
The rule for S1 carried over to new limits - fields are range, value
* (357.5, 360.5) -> 184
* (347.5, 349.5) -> 239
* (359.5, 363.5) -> 182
